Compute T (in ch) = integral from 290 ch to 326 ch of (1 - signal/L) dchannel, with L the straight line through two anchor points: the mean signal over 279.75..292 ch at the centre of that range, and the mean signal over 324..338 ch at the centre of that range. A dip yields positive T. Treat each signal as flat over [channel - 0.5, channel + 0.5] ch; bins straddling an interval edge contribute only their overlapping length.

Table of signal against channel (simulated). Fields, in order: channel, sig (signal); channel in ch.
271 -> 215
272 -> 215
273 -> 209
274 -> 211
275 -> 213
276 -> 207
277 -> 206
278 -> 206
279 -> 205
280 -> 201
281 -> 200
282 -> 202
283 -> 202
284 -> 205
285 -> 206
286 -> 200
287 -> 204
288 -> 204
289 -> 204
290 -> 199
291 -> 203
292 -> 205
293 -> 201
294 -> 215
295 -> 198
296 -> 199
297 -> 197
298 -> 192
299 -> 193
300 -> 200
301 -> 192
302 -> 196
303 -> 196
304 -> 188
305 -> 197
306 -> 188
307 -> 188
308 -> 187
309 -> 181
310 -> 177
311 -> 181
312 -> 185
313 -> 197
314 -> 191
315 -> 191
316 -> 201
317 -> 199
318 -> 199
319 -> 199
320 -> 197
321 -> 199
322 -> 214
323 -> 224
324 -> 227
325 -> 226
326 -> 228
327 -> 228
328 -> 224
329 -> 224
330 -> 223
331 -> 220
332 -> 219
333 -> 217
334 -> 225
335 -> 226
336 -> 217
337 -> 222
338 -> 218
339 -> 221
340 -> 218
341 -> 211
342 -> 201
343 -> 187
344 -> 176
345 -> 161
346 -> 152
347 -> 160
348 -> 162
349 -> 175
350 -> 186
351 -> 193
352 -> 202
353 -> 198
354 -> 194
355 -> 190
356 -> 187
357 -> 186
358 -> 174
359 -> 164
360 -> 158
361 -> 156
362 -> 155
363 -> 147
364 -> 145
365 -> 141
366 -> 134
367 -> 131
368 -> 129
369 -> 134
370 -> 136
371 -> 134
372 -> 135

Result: 2.43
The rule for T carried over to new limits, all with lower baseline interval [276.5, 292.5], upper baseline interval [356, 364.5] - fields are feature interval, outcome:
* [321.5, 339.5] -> -4.45 ch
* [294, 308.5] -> -0.01 ch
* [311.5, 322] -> -0.62 ch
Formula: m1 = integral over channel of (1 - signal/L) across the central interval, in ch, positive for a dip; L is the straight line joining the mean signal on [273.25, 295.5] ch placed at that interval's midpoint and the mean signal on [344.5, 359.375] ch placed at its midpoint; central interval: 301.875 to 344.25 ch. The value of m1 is -3.6 ch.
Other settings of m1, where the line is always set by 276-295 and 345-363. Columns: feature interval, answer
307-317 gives 0.21 ch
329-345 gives -2.64 ch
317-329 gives -1.72 ch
